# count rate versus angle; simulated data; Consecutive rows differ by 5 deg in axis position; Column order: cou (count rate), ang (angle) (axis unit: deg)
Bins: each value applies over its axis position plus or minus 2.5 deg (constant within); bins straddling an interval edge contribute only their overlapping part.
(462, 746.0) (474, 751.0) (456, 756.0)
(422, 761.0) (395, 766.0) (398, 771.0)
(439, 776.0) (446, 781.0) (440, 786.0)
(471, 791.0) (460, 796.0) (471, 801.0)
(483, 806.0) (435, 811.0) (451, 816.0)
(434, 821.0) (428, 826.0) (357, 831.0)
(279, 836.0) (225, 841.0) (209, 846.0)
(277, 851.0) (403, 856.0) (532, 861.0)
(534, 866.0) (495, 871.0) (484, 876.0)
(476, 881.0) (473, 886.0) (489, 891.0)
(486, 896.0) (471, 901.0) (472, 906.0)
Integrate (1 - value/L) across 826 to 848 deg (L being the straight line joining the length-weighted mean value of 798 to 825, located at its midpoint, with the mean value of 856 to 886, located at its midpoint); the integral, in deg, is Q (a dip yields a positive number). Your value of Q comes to 8.5 deg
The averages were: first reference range 453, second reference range 493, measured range 287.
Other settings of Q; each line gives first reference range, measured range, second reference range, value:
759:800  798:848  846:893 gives 7.0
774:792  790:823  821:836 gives -3.6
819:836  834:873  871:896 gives 6.0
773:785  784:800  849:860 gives -1.2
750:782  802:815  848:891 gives -0.5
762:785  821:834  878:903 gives 1.5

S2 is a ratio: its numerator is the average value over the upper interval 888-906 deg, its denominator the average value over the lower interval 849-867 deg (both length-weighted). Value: 1.1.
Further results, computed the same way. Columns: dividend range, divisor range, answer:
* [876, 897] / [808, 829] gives 1.10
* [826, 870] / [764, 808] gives 0.81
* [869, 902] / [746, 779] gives 1.11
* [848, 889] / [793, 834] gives 1.04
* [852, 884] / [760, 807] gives 1.08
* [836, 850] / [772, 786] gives 0.54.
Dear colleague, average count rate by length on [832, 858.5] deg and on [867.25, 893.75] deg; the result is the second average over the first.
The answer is 1.7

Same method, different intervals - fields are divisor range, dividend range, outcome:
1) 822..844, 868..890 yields 1.48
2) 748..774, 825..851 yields 0.67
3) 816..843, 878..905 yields 1.34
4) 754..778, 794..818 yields 1.09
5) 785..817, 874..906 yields 1.04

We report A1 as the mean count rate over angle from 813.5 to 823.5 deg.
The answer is 442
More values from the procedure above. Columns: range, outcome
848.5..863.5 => 404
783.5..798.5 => 457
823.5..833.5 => 392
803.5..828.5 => 446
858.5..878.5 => 511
